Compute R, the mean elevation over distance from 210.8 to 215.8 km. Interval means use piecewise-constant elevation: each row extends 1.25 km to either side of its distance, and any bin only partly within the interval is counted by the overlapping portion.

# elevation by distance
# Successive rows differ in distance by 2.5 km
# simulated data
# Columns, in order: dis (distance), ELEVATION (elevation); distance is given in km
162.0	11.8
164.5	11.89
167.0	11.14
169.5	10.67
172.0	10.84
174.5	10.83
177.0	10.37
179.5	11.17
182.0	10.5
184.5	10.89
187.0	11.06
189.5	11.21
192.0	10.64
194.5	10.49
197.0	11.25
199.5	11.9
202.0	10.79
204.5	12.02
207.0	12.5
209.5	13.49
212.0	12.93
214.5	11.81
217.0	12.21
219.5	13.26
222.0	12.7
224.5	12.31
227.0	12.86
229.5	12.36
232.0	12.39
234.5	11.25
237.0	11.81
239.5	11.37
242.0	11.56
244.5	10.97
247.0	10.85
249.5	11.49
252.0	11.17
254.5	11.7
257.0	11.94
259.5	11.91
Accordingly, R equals 12.4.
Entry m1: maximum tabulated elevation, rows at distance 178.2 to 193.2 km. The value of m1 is 11.21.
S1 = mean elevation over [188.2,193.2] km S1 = 10.9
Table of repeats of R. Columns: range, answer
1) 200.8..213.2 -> 12.3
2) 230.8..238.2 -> 11.8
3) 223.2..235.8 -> 12.2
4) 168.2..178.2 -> 10.7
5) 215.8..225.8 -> 12.6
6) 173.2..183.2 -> 10.7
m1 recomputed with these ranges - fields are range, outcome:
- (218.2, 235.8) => 13.26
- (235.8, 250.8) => 11.81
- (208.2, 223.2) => 13.49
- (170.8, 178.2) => 10.84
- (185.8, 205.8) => 12.02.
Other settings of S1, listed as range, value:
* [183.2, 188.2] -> 11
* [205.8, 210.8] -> 13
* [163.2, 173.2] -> 11.1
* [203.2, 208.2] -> 12.2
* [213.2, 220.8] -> 12.4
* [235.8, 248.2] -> 11.3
